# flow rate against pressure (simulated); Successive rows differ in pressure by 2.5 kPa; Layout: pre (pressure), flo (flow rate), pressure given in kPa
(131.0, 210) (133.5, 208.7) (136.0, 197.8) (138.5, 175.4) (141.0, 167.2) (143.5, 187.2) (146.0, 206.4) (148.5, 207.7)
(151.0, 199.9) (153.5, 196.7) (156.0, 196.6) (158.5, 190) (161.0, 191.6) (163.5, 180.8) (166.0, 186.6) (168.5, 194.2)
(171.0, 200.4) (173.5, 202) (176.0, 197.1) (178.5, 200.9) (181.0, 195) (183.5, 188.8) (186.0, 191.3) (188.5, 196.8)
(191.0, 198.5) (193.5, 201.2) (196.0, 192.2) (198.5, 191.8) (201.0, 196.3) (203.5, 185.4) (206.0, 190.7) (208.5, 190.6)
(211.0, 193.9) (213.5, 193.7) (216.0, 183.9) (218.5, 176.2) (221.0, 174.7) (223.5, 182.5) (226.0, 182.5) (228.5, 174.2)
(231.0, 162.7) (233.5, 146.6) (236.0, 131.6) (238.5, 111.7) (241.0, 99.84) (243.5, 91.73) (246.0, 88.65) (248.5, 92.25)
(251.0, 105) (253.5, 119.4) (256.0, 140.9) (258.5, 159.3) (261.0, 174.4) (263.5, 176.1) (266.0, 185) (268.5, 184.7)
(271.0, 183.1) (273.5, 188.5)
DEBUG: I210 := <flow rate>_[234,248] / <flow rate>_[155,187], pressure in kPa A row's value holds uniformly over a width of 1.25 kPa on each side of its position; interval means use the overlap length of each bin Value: 0.5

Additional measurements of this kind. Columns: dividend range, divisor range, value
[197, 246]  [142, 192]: 0.84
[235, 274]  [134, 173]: 0.72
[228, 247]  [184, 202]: 0.64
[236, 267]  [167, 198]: 0.65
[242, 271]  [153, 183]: 0.72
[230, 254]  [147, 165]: 0.59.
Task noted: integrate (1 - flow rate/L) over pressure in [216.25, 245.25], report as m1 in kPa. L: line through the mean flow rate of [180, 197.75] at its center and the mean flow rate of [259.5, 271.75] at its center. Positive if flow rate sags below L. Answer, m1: 5.94 kPa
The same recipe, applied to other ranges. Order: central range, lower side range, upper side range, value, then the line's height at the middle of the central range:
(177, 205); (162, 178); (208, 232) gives -0.9 kPa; 189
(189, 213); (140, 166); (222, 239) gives -3.1 kPa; 171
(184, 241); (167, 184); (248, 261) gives -4.0 kPa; 166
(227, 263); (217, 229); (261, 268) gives 9.9 kPa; 179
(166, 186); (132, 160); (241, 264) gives -2.5 kPa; 174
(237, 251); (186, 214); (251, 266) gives 5.6 kPa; 163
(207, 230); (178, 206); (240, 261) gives -3.6 kPa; 159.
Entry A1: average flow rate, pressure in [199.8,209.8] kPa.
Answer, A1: 191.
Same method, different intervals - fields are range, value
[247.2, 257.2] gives 114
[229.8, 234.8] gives 154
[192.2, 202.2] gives 195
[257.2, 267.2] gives 173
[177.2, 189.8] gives 195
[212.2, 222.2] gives 182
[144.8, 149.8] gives 207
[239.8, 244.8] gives 95.7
